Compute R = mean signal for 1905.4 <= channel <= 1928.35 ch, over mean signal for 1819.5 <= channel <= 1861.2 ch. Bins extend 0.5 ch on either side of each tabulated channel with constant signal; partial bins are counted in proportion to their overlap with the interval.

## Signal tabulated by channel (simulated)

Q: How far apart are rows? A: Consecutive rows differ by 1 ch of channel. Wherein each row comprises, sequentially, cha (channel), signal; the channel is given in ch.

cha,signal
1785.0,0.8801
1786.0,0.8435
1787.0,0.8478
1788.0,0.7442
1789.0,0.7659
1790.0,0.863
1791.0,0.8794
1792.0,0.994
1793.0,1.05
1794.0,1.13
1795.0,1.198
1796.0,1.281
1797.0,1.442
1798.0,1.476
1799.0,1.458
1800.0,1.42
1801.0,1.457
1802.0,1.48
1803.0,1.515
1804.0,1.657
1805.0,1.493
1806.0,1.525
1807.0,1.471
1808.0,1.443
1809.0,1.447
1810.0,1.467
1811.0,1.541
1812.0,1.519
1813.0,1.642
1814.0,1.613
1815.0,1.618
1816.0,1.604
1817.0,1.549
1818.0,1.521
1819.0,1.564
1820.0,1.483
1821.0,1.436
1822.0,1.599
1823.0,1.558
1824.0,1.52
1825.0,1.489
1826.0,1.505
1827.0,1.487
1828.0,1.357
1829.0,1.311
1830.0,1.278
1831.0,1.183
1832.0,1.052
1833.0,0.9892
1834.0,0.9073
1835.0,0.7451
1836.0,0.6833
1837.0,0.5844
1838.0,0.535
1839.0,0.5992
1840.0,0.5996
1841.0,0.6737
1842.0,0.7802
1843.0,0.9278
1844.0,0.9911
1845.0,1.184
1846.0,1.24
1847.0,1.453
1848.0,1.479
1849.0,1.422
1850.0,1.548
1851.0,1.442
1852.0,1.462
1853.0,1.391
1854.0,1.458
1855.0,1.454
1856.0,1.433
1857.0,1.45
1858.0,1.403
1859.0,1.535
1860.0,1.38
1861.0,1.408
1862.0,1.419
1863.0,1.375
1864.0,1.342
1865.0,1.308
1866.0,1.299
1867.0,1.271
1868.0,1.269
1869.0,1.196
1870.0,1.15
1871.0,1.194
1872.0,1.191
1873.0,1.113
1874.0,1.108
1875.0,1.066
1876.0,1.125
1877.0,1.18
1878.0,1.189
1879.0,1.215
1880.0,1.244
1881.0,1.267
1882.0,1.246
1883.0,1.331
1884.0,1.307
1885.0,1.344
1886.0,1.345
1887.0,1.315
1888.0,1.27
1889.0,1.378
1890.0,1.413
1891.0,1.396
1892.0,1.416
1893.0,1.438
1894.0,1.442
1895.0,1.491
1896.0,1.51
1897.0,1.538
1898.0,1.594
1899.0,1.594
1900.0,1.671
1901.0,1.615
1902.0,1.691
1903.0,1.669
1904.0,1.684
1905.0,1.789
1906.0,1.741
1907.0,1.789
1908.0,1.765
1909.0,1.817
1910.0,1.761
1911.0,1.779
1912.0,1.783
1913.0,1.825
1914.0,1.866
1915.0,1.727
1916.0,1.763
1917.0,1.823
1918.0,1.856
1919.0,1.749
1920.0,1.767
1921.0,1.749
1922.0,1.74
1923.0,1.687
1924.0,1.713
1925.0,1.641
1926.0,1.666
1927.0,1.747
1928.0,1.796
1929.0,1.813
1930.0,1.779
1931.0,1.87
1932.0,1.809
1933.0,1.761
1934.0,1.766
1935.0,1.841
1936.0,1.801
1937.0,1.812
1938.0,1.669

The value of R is 1.4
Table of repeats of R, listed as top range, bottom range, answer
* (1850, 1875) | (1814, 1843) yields 1.12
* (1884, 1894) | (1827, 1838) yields 1.36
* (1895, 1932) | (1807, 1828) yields 1.13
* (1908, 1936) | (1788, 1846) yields 1.42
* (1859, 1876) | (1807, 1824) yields 0.82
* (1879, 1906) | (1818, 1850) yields 1.26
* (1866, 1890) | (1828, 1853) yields 1.17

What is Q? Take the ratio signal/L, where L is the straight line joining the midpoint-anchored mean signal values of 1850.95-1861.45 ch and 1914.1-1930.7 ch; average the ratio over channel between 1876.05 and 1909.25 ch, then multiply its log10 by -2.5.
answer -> 0.105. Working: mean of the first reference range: 1.44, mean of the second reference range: 1.76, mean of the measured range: 1.47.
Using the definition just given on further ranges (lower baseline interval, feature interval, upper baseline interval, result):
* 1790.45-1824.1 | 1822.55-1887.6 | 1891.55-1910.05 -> 0.25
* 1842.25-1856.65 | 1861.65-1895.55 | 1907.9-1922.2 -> 0.20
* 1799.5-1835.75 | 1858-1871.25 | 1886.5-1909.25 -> 0.14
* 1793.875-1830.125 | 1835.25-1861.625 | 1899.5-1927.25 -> 0.33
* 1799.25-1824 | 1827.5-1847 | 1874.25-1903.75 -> 0.49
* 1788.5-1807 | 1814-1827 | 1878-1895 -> -0.18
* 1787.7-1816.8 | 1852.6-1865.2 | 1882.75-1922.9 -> 0.07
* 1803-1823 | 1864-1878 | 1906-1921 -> 0.37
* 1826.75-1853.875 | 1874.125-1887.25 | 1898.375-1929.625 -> 0.17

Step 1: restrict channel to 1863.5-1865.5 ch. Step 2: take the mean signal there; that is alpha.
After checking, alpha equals 1.33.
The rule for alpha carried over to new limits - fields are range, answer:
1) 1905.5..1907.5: 1.77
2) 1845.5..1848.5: 1.39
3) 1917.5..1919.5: 1.8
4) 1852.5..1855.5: 1.43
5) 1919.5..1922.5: 1.75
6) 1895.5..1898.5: 1.55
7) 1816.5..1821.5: 1.51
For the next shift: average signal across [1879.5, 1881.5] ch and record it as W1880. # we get 1.26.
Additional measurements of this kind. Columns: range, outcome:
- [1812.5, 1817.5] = 1.61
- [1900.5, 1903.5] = 1.66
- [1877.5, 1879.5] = 1.2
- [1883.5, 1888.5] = 1.32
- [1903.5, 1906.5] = 1.74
